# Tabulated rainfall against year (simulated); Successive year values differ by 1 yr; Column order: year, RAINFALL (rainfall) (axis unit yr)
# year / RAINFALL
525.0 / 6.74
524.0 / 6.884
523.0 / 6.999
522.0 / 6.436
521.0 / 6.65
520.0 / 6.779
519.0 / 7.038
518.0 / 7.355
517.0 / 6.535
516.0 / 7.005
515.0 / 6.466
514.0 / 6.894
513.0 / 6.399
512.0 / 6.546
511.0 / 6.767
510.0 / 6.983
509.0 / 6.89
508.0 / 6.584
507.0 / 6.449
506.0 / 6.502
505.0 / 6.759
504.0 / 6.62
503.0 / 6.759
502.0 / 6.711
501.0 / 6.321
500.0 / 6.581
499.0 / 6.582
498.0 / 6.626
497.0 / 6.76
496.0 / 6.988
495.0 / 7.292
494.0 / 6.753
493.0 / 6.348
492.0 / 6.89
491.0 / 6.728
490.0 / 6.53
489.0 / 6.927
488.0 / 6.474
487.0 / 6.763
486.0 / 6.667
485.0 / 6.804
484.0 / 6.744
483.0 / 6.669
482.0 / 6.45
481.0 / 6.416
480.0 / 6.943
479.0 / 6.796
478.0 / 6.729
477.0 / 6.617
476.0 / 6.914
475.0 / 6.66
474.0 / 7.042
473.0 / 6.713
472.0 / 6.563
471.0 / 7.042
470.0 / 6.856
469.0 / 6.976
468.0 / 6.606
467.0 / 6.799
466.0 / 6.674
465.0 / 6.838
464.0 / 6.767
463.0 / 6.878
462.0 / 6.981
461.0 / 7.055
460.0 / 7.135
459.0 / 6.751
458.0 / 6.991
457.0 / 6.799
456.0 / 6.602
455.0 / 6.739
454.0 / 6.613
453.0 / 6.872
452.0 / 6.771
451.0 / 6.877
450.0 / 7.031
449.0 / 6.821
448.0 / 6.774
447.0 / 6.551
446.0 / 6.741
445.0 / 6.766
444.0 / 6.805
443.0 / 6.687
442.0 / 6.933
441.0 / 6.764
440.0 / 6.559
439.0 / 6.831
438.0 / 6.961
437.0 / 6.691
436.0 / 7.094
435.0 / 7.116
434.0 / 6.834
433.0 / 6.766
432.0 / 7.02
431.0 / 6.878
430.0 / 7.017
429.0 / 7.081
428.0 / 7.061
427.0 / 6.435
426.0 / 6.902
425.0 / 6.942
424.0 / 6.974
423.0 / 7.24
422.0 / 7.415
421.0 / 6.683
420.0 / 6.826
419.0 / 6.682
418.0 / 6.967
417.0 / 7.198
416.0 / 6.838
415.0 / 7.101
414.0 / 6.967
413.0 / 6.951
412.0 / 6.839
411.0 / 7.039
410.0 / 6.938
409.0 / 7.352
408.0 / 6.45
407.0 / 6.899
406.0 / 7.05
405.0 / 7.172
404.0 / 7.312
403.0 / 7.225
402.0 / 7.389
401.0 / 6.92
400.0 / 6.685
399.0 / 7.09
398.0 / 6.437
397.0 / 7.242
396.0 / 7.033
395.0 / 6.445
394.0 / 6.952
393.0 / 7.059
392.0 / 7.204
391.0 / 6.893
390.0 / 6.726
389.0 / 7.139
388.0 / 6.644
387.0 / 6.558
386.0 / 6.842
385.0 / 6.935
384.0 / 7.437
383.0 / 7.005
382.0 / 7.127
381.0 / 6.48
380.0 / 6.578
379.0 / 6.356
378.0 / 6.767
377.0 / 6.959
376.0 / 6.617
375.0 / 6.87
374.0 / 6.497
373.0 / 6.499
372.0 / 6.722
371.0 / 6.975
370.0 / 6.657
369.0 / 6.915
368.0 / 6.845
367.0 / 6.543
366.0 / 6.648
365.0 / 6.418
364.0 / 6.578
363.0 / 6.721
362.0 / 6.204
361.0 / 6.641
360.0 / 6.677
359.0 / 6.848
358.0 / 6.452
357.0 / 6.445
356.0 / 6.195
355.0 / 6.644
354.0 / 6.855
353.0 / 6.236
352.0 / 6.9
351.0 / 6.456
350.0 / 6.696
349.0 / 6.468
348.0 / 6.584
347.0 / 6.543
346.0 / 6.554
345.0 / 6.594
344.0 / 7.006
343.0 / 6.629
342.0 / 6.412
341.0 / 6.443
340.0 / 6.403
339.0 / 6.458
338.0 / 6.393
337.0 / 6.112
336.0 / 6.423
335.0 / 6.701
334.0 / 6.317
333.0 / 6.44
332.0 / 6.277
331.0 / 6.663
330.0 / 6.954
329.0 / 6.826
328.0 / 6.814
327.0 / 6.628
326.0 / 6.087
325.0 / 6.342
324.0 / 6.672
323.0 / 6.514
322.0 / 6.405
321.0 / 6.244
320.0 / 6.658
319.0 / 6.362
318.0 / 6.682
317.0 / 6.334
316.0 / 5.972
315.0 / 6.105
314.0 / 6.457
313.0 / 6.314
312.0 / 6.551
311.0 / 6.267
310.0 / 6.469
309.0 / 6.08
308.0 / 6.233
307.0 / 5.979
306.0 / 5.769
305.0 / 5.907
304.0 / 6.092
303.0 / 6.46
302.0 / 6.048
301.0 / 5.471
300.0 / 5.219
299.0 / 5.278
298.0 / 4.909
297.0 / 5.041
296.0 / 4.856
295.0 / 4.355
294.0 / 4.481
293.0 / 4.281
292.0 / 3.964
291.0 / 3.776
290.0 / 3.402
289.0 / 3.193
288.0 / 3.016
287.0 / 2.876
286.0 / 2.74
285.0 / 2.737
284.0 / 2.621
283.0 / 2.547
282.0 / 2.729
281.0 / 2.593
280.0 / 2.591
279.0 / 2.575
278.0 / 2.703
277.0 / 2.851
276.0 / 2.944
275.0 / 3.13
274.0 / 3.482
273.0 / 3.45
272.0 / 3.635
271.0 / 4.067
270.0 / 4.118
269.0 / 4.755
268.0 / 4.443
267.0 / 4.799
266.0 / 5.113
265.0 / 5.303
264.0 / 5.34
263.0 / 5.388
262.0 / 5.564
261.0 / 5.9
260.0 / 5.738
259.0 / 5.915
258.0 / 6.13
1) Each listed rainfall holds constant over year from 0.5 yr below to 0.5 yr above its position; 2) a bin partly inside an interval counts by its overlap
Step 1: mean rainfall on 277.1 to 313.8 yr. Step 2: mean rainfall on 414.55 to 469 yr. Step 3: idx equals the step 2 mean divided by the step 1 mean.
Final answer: 1.53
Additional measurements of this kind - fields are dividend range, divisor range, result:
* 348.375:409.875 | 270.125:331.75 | 1.37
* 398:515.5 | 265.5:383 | 1.21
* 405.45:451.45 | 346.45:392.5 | 1.03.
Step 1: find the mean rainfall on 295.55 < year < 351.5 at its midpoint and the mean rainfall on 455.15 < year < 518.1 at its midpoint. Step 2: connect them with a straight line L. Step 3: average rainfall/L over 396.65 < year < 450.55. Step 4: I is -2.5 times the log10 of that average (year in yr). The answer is -0.06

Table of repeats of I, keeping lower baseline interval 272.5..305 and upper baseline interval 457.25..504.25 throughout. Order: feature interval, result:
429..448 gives -0.12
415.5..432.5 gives -0.18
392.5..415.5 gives -0.24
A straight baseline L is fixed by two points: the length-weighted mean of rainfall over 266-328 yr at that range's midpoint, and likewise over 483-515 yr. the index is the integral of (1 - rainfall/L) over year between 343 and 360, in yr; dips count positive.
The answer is -4.0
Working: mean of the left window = 4.83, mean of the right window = 6.69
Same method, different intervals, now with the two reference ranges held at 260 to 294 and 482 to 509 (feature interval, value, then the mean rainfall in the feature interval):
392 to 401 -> -2.6 yr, 6.89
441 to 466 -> -2.9 yr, 6.82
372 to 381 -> -2.7 yr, 6.64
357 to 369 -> -4.1 yr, 6.6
